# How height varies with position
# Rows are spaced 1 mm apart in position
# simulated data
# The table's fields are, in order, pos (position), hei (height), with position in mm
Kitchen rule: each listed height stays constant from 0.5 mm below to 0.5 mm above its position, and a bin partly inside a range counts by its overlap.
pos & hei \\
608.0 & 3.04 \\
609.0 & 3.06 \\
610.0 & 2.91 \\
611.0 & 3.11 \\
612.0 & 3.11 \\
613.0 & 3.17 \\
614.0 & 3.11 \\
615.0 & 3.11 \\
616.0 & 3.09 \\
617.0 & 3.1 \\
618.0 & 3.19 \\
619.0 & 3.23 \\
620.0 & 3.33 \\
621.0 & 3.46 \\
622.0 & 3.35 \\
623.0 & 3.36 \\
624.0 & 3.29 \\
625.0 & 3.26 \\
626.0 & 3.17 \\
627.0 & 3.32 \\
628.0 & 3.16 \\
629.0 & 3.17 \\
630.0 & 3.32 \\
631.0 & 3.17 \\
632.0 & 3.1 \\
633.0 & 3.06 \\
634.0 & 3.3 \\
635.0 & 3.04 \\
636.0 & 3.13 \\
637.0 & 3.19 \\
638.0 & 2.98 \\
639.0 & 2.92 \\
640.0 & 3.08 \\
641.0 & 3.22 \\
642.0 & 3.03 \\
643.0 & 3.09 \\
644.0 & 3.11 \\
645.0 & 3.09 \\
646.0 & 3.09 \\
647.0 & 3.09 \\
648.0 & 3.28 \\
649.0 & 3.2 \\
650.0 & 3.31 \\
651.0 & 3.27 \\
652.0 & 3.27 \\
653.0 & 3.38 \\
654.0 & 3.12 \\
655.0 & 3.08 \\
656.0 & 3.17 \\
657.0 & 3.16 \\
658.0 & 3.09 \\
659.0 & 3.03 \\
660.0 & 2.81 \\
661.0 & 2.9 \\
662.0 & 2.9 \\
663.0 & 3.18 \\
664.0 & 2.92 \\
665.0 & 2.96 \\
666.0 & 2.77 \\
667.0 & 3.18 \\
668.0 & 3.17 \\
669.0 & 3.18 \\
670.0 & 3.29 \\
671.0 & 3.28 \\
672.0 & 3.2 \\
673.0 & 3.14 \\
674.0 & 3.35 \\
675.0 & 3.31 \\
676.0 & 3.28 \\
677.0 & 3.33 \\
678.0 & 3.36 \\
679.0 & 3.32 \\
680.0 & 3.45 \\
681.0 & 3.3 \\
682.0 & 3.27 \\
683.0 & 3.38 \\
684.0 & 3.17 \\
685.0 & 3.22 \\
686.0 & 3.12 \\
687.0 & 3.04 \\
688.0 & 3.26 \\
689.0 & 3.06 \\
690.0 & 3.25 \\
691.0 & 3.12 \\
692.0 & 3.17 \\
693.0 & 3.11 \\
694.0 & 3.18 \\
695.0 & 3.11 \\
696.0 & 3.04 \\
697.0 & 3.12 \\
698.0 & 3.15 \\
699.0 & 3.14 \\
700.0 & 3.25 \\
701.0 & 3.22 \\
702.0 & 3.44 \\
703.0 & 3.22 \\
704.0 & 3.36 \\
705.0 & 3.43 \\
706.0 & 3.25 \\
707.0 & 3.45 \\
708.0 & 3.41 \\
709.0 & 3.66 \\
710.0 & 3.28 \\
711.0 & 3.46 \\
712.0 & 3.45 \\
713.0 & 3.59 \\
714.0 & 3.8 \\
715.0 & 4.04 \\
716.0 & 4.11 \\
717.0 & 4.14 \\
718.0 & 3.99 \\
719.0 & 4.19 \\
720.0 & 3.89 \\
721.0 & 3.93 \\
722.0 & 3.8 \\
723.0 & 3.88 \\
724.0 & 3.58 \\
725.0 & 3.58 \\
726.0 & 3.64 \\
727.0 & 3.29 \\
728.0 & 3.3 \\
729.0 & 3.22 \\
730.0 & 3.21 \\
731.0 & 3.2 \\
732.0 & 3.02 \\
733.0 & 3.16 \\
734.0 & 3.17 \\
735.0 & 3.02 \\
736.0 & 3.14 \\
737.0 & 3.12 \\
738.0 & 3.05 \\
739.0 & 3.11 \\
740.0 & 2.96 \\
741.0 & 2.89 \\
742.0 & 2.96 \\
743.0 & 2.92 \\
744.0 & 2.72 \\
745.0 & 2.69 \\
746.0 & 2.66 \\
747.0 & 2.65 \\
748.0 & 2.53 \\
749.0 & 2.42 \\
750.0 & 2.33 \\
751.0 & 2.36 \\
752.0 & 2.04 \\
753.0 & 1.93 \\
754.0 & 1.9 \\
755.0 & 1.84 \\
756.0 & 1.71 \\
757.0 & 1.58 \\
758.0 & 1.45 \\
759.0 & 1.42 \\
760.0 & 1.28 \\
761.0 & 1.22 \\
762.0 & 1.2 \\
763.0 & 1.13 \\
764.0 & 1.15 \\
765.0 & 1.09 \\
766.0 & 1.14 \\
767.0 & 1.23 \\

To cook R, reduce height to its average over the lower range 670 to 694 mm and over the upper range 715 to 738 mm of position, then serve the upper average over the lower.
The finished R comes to 1.09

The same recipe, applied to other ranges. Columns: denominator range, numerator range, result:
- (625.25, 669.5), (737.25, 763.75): 0.70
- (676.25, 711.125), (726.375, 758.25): 0.82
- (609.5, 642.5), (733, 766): 0.71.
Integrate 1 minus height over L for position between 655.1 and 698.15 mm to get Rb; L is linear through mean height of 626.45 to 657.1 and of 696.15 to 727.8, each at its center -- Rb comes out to 2.6 mm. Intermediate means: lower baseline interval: 3.16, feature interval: 3.16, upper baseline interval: 3.56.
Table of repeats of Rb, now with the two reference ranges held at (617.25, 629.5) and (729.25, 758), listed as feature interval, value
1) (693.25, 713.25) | -3.20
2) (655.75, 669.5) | 0.16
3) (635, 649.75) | 0.29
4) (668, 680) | -1.10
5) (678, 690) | -1.18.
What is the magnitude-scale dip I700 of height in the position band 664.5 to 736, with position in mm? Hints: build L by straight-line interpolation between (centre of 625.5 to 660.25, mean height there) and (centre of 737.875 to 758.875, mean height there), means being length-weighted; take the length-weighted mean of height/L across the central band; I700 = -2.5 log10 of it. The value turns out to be -0.23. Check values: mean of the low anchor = 3.15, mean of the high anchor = 2.39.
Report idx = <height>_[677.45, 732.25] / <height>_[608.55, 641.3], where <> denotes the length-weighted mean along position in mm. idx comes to 1.08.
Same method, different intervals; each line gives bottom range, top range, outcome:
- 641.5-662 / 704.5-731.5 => 1.16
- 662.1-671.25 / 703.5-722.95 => 1.20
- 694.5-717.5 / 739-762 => 0.64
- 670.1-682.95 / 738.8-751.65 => 0.81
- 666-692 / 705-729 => 1.14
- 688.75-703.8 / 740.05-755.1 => 0.78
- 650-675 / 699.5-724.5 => 1.16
